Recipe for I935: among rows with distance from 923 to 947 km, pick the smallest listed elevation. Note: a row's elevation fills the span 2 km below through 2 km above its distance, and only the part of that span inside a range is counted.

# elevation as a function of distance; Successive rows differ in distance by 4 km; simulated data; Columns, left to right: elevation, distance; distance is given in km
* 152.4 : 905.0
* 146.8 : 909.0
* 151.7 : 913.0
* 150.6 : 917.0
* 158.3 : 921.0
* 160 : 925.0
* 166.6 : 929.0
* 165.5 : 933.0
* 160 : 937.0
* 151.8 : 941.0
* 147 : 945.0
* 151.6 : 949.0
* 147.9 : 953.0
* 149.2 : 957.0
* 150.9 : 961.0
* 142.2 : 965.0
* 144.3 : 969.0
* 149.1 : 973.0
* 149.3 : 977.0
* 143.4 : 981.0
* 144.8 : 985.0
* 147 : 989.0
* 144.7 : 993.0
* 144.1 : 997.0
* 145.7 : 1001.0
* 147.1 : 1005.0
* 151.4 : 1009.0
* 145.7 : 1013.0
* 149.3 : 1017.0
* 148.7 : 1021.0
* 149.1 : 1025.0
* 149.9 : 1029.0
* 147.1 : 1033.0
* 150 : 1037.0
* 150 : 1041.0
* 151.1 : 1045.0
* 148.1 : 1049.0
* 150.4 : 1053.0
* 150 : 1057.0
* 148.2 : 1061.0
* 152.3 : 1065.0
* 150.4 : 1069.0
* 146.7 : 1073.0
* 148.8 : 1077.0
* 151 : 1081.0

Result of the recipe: 147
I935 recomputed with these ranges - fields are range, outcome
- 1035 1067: 148.1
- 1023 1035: 147.1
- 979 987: 143.4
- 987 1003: 144.1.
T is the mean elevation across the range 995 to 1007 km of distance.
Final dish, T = 146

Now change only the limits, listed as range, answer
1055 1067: 150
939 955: 150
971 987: 147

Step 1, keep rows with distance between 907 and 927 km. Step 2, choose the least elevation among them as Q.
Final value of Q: 146.8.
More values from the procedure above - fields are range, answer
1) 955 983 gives 142.2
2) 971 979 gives 149.1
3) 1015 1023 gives 148.7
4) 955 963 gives 149.2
